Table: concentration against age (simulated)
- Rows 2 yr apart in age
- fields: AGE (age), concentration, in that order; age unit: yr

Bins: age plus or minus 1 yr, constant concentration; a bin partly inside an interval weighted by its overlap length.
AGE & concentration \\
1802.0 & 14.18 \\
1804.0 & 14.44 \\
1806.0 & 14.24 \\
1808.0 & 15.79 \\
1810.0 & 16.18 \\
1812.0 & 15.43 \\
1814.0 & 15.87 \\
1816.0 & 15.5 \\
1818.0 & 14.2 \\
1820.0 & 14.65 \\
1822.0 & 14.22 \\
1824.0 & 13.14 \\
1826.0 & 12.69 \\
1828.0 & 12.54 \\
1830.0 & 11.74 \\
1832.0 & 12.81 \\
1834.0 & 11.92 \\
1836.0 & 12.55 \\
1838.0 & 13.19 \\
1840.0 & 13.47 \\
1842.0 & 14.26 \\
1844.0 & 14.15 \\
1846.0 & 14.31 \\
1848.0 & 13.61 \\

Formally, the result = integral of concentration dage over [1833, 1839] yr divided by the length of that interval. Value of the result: 12.6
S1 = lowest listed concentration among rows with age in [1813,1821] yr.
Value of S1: 14.2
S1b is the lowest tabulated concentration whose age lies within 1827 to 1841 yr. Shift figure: 11.74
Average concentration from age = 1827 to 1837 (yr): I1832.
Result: 12.3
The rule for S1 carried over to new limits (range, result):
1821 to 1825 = 13.14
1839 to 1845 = 13.47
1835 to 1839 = 12.55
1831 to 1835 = 11.92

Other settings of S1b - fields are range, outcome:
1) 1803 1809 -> 14.24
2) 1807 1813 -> 15.43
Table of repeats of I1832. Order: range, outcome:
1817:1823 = 14.4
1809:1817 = 15.7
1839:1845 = 14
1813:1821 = 15.1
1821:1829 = 13.1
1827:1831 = 12.1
